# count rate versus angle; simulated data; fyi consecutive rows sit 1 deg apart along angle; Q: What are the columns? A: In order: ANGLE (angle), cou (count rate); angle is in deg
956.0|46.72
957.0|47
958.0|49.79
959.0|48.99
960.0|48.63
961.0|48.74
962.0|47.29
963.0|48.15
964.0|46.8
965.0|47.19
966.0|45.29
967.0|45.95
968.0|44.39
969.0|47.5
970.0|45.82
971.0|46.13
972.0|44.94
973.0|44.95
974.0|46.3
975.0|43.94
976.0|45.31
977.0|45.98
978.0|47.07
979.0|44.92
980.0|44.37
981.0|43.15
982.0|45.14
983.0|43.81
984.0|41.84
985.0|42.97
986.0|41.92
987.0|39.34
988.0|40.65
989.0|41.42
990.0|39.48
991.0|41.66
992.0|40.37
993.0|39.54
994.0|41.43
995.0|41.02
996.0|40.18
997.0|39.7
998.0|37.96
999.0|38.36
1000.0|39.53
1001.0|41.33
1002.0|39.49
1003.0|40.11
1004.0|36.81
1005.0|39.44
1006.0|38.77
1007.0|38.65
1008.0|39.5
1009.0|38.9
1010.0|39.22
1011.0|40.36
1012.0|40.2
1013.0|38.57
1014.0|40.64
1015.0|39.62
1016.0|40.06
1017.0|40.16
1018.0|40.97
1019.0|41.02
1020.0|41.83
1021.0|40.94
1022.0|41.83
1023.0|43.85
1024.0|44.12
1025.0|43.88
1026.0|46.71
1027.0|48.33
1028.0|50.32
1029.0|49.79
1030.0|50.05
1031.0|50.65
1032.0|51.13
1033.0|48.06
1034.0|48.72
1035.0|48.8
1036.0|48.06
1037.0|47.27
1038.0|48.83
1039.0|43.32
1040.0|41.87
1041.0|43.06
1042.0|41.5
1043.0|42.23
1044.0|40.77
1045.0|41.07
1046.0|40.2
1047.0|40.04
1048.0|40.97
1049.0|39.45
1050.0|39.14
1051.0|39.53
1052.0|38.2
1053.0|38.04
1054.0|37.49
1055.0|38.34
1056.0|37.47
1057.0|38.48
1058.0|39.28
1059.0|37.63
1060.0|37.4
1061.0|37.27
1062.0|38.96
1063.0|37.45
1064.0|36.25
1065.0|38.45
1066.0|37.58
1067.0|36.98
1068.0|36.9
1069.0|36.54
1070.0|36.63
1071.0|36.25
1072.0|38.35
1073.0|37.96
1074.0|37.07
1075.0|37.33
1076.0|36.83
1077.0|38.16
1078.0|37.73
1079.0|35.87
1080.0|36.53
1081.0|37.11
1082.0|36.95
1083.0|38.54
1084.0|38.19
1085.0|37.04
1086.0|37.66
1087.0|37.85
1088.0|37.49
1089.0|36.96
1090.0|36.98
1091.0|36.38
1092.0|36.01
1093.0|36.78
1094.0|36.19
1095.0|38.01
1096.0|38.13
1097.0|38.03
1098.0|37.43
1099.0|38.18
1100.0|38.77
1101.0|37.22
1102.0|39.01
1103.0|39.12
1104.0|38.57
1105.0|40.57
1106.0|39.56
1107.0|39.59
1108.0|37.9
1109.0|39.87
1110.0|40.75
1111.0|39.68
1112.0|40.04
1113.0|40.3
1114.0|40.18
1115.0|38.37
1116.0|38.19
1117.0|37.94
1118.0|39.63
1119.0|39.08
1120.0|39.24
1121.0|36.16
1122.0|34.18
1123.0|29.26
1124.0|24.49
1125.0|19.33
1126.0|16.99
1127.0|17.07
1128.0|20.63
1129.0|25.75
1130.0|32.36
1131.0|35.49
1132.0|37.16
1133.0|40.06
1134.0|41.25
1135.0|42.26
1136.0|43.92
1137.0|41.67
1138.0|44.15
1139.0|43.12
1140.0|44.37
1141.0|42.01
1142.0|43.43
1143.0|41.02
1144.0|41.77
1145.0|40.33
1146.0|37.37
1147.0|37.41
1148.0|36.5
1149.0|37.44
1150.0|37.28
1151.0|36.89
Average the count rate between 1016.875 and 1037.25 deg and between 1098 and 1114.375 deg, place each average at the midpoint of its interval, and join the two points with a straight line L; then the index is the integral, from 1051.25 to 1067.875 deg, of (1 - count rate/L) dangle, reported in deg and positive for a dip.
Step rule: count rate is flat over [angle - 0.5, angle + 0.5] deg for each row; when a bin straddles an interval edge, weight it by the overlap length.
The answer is 2.1 deg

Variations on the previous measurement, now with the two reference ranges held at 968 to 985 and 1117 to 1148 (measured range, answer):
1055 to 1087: 1.6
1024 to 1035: -1.8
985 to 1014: 2.5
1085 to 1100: 0.3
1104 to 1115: -0.8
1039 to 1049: -0.1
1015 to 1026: 0.1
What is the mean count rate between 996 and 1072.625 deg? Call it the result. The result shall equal 41.1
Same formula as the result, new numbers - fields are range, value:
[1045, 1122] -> 38.1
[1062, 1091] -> 37.3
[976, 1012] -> 41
